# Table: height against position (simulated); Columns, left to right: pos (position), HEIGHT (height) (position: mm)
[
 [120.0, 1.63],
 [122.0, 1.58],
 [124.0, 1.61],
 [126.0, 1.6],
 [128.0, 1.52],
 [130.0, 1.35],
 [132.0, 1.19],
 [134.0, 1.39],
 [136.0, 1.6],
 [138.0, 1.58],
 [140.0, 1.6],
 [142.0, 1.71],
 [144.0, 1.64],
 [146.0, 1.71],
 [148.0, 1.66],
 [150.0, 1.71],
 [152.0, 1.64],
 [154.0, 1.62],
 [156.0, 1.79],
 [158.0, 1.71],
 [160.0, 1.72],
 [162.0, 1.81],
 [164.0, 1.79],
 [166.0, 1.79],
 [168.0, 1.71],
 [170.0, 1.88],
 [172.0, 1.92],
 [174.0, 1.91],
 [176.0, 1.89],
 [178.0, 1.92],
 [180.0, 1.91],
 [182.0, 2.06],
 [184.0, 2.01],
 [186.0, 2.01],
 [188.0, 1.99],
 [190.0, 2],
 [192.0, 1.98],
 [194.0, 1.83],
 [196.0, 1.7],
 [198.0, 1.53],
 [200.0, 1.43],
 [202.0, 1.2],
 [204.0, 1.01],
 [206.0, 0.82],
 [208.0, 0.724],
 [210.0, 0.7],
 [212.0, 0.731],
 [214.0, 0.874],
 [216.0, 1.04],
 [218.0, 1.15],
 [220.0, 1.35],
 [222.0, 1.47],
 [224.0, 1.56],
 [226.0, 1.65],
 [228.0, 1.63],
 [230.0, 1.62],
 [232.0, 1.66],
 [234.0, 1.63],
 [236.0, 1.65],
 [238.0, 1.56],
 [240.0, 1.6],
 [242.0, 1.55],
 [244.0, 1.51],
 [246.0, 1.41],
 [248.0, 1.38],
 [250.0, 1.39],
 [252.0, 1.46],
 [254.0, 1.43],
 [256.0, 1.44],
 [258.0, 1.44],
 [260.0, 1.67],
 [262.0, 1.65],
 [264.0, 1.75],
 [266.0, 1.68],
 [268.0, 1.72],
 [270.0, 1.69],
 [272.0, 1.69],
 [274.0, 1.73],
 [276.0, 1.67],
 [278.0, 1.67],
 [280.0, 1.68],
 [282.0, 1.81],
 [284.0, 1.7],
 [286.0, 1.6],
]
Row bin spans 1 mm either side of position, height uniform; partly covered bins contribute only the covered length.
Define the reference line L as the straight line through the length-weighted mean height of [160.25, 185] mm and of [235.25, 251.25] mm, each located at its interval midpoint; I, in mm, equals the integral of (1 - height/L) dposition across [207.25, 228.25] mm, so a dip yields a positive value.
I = 6.0 mm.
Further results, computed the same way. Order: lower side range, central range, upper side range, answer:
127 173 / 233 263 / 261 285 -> 3.1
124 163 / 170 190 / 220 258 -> -4.8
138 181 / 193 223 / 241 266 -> 8.5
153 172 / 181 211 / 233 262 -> 2.5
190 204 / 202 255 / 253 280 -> 9.5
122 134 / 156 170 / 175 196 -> -0.1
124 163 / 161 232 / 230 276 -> 1.5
